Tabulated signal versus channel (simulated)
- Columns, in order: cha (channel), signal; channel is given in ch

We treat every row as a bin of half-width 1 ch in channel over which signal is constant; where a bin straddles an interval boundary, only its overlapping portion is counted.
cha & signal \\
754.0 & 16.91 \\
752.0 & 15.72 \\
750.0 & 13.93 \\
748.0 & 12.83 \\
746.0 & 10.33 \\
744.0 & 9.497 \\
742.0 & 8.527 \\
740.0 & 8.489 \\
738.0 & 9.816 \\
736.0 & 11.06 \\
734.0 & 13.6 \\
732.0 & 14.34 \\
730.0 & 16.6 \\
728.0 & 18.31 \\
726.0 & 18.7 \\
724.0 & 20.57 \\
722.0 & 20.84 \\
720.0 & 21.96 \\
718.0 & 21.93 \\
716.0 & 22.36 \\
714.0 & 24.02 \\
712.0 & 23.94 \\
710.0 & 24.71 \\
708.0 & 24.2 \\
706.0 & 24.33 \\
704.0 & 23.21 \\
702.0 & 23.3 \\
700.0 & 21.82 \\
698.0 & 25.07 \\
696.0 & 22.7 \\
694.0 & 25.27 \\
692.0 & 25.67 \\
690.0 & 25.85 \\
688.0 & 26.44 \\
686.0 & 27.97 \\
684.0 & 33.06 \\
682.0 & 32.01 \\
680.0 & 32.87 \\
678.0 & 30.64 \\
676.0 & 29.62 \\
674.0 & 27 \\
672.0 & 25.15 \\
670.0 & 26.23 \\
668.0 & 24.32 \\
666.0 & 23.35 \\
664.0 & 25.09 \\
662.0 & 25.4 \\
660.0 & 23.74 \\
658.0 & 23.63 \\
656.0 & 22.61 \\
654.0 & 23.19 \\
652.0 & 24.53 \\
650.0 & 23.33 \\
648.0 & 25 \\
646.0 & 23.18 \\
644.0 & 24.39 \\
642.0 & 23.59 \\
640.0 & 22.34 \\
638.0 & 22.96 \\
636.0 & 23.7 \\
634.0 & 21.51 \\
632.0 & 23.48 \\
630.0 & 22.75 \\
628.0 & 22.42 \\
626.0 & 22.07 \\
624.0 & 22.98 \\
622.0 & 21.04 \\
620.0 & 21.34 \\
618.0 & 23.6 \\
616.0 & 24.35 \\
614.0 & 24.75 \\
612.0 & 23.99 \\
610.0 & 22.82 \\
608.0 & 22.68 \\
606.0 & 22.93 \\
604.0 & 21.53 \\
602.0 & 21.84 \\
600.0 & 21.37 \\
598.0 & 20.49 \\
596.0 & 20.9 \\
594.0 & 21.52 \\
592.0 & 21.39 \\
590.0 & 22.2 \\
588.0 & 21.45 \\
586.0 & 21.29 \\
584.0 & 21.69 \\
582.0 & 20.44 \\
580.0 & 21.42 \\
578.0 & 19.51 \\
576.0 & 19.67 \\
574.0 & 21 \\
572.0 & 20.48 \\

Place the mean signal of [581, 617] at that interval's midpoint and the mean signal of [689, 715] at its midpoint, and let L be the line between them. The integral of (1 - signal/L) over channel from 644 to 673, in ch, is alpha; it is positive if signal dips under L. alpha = -1.1 ch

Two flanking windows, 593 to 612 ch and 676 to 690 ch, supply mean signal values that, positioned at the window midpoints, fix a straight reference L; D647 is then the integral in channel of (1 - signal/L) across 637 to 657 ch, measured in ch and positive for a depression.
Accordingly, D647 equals 2.2 ch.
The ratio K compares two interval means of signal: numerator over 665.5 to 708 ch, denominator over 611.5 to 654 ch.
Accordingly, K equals 1.14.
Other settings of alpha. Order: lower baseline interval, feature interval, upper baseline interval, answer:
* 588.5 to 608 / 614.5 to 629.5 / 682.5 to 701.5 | 0.1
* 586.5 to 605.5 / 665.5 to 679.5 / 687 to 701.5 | -1.8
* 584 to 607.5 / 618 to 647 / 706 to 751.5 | -3.5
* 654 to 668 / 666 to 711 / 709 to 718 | -5.0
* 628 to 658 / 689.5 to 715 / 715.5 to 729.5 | -3.5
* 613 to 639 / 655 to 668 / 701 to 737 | -1.2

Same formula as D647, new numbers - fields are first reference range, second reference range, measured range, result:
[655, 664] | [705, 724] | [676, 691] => -4.0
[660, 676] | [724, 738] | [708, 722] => -4.0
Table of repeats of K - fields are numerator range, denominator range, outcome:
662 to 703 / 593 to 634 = 1.19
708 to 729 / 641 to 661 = 0.92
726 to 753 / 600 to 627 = 0.56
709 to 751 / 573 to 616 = 0.76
